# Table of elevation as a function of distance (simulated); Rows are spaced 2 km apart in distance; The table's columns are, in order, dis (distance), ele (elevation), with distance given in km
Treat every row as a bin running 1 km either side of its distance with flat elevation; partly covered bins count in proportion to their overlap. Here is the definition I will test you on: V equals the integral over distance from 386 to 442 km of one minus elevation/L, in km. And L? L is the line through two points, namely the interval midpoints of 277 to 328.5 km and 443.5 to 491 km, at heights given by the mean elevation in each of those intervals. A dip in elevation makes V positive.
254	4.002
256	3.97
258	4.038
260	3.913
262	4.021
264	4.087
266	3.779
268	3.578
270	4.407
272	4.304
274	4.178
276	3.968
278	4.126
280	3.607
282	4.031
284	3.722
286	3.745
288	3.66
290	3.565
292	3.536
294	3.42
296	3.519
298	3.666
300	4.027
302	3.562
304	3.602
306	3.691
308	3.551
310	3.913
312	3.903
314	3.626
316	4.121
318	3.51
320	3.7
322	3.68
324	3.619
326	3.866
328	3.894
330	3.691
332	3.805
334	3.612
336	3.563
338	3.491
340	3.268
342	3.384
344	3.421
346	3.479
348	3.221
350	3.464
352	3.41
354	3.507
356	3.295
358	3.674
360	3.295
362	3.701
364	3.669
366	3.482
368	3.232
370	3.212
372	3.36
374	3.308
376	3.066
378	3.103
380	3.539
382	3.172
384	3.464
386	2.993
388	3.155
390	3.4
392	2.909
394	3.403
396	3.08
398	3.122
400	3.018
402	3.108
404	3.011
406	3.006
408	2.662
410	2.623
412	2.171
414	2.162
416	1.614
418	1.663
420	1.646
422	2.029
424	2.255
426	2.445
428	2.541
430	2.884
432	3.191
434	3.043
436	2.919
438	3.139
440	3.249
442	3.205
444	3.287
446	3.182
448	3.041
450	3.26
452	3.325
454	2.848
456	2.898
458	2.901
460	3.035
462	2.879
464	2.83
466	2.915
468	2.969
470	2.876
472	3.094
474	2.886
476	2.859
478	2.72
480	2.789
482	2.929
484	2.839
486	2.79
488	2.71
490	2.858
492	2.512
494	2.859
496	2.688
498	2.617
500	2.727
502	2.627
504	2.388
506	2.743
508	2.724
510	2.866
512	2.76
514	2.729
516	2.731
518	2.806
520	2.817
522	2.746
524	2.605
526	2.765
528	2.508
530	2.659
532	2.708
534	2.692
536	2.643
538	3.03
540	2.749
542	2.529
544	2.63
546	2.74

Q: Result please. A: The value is 8.1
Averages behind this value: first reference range 3.72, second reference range 2.94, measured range 2.73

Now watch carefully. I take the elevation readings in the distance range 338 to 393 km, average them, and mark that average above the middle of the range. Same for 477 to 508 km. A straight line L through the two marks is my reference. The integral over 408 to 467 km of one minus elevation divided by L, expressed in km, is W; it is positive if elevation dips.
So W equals 4.9 km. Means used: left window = 3.34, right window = 2.72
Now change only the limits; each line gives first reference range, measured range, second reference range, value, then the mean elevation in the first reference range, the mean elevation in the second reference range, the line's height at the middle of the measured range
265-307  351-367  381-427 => -2.0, 3.79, 2.7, 3.12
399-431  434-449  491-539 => -3.8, 2.43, 2.71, 2.5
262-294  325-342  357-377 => -0.3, 3.88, 3.4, 3.58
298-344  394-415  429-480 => 2.8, 3.68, 3.01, 3.26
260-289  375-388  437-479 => 0.7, 3.94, 3.02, 3.4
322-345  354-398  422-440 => -0.9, 3.6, 2.78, 3.25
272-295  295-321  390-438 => -1.0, 3.8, 2.66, 3.59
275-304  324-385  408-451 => -4.5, 3.72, 2.65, 3.22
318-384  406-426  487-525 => 6.3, 3.47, 2.71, 3.15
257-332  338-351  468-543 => 0.6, 3.81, 2.75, 3.56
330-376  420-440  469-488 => 2.5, 3.44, 2.86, 3.08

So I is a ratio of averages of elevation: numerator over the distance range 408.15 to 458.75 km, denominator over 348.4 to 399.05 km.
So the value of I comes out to 0.81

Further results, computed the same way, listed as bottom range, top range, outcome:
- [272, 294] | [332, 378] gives 0.89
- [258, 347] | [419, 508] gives 0.75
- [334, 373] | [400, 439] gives 0.74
